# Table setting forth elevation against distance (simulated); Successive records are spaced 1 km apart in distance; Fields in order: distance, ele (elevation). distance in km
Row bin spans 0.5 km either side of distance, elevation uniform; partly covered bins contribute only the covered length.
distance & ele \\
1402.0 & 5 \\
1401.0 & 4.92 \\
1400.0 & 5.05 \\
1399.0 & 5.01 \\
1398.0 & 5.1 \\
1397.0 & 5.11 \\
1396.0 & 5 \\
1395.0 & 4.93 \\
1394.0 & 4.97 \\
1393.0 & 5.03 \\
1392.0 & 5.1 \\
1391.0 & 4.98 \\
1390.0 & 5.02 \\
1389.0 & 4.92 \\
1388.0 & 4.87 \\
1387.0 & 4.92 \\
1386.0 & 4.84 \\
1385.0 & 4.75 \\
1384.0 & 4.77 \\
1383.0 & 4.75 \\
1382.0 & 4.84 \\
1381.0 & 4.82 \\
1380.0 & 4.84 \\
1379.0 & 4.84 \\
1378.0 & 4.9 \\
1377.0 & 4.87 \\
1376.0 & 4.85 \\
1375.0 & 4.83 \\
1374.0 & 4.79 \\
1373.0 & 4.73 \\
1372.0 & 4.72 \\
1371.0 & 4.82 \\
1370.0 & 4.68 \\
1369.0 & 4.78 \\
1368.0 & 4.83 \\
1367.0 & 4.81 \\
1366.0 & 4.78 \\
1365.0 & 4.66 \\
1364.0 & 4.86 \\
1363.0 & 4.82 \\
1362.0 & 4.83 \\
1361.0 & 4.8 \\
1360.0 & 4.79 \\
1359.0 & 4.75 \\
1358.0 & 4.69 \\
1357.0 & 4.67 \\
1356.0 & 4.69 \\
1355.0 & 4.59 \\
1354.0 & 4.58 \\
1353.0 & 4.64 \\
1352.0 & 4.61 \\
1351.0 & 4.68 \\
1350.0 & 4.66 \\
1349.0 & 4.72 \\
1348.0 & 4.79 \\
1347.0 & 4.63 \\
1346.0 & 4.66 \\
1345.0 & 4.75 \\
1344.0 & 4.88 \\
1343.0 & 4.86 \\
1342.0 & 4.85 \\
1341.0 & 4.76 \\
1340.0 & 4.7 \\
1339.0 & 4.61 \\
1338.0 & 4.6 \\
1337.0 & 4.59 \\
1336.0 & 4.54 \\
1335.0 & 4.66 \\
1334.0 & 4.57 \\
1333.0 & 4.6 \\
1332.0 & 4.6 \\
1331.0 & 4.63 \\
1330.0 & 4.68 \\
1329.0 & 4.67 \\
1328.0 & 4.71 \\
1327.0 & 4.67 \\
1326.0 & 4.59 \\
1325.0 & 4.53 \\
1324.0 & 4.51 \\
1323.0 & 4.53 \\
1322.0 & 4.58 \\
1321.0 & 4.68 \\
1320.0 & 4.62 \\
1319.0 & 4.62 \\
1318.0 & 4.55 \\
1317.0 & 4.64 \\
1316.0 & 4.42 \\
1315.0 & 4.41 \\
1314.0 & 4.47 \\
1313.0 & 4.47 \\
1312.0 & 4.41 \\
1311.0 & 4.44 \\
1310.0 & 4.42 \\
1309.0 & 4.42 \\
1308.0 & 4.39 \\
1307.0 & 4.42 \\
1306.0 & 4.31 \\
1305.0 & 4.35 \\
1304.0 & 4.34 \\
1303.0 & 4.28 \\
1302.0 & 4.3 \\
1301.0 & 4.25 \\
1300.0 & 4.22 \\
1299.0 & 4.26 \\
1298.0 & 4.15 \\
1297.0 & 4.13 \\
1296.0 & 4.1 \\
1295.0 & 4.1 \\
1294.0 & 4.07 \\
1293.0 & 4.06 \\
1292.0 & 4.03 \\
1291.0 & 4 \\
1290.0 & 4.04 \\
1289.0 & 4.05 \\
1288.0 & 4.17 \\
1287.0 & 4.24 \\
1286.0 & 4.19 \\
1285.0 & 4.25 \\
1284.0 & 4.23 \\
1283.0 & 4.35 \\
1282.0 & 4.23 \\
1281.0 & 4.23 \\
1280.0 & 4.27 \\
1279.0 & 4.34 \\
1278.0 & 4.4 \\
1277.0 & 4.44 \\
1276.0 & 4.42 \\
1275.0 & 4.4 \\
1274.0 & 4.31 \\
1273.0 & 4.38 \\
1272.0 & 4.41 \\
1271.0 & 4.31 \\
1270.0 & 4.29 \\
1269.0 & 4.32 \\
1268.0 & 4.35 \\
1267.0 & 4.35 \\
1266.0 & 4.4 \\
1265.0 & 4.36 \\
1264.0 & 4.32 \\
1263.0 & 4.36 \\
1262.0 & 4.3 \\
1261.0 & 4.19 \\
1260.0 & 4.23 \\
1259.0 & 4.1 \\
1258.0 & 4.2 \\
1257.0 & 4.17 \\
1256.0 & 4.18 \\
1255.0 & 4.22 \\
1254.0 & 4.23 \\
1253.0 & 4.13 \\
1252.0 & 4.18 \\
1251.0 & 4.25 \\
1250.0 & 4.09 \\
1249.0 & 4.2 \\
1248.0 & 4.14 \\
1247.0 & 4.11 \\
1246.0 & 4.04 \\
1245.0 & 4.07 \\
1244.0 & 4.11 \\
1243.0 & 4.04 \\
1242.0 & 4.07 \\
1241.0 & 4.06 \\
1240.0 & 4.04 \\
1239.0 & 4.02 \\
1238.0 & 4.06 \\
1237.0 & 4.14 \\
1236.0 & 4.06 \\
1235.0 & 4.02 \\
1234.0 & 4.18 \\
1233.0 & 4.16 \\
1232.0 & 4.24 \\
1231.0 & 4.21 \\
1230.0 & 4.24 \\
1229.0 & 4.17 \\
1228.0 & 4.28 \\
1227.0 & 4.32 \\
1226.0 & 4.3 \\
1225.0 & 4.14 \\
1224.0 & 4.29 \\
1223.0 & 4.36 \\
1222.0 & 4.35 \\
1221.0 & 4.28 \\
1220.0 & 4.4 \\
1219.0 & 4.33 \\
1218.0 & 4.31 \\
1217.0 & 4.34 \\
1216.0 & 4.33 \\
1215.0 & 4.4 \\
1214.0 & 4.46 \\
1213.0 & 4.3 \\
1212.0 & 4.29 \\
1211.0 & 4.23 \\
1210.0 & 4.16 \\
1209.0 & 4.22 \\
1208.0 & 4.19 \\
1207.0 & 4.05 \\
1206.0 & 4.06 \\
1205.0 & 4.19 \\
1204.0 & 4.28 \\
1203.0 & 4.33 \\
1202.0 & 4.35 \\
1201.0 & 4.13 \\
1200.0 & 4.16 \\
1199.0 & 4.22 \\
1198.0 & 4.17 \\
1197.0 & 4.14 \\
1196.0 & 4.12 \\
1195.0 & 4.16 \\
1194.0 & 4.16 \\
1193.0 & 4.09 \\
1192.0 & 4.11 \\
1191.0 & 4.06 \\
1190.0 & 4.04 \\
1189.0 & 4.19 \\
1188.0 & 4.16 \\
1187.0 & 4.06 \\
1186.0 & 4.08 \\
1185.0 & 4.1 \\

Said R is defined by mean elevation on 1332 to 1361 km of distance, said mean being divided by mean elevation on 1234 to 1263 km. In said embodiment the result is 1.13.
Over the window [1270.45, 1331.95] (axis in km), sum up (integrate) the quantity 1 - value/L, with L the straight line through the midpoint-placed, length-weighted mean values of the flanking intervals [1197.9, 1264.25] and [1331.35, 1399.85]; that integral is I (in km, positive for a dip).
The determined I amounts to 2.0 km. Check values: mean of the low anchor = 4.21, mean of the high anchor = 4.79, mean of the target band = 4.36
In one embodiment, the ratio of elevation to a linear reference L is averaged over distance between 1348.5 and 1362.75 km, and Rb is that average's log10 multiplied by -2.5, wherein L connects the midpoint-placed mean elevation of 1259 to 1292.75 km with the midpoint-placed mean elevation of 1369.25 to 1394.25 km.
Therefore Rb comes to 0.00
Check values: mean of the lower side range 4.27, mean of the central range 4.7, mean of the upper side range 4.86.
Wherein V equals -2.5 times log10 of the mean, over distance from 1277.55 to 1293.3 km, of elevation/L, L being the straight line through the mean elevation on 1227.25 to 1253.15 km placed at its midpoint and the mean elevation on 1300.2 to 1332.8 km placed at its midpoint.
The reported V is 0.04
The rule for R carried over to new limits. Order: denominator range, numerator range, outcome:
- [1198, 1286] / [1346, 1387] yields 1.12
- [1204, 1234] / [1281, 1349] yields 1.04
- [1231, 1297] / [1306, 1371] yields 1.10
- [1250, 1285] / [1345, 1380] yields 1.11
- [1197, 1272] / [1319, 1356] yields 1.10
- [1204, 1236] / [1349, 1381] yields 1.12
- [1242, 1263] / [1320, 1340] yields 1.11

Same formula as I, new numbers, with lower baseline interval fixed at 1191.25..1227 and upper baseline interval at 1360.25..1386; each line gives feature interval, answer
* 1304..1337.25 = 0.63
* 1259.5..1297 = 1.84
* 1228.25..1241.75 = 0.63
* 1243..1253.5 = 0.59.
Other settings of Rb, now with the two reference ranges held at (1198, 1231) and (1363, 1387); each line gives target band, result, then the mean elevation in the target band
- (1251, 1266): 0.04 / 4.23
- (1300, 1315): 0.05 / 4.37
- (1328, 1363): 0.00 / 4.69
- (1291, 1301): 0.10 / 4.12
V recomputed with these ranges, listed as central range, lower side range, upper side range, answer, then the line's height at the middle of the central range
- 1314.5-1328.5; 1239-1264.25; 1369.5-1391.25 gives -0.01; 4.52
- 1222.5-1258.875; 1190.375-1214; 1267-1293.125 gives 0.02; 4.22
